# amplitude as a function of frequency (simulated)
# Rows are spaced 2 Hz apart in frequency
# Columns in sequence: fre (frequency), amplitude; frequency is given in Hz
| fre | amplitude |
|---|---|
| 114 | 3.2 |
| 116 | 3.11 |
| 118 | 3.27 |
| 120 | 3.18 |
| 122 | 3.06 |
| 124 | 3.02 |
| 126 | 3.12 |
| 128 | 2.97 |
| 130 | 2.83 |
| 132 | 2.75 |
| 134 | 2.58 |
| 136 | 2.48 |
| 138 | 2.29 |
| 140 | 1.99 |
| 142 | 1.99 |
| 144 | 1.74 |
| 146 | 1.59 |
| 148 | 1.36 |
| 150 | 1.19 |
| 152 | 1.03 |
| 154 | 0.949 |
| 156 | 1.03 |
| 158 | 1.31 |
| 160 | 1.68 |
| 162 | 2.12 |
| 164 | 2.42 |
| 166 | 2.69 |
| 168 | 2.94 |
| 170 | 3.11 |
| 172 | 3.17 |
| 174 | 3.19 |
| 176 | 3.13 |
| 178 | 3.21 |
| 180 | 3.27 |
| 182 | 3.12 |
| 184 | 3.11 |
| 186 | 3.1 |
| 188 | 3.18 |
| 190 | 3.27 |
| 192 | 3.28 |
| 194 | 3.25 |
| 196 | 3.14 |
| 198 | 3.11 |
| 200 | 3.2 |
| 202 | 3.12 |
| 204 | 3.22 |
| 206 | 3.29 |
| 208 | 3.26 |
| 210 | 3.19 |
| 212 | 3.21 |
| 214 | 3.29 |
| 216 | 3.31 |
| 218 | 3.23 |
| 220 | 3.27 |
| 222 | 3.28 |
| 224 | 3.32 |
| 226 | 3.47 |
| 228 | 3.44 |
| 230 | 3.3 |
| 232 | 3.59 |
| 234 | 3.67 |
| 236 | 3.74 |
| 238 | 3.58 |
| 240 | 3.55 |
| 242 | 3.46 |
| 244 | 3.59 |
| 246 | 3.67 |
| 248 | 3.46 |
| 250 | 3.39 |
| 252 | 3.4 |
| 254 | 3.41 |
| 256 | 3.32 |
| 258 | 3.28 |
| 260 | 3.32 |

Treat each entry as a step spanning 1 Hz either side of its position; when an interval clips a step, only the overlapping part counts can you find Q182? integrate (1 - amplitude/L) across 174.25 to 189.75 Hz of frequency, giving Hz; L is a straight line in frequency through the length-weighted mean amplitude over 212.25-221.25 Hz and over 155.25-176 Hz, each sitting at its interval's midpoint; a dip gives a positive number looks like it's -2.8 Hz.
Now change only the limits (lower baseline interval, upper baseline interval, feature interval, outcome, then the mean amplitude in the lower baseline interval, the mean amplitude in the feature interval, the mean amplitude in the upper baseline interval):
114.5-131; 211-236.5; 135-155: 9.41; 3.07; 1.66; 3.39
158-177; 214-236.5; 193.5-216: -0.55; 2.64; 3.21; 3.41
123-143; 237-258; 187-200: -0.60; 2.6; 3.2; 3.47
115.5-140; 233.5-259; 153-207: 5.97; 2.85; 2.8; 3.5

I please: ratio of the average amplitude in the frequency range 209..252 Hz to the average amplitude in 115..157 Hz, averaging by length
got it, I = 1.5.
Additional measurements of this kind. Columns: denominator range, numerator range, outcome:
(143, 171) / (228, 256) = 1.96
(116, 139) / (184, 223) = 1.12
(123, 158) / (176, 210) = 1.57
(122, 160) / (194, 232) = 1.61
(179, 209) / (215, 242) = 1.08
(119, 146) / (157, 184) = 1.06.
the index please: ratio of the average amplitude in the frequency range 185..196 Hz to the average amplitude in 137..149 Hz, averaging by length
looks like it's 1.76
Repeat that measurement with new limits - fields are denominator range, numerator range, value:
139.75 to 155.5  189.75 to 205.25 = 2.22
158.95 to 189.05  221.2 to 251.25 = 1.21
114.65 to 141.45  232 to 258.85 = 1.25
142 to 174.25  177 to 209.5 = 1.65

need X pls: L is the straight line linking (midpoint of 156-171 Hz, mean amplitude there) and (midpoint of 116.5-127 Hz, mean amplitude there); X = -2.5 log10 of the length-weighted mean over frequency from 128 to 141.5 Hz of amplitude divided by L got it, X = 0.144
